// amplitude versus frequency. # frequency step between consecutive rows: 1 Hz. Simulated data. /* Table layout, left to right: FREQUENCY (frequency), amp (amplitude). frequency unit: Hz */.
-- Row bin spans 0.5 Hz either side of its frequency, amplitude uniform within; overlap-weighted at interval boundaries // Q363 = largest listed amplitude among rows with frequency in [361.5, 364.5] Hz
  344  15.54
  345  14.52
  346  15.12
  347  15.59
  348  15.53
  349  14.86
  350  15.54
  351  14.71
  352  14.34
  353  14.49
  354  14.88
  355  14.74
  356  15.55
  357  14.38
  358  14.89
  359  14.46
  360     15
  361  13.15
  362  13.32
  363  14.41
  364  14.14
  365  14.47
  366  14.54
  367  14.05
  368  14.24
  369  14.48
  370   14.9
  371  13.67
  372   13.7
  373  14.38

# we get 14.41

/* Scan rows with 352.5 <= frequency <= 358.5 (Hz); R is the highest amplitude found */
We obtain 15.55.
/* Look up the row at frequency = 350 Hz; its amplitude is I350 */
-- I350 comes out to 15.54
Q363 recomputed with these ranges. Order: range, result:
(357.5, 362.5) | 15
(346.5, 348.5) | 15.59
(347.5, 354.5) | 15.54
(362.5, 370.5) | 14.9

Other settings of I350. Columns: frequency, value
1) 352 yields 14.34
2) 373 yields 14.38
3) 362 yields 13.32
